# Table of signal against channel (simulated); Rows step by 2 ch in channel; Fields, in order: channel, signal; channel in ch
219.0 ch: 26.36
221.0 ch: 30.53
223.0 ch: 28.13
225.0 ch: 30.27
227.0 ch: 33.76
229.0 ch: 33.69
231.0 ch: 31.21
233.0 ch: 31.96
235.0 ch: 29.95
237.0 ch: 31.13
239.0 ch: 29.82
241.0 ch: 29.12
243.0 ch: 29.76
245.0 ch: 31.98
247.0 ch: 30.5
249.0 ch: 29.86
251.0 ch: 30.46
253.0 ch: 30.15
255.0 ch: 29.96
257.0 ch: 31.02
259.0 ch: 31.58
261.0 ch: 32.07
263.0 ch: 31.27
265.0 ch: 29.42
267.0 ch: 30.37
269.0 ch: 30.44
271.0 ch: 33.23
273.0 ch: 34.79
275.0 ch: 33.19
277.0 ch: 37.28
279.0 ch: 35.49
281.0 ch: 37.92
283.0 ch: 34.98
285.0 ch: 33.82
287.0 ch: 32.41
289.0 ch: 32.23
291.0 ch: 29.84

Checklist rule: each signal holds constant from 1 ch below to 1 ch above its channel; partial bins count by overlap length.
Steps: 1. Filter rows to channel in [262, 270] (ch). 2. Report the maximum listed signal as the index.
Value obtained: 31.27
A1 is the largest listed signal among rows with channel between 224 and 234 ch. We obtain 33.76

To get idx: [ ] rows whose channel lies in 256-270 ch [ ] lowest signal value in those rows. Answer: 29.42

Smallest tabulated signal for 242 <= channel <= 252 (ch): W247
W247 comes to 29.76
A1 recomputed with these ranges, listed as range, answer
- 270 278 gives 37.28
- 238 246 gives 31.98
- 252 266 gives 32.07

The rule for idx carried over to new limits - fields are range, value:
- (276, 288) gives 32.41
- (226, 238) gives 29.95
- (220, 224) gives 28.13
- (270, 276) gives 33.19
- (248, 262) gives 29.86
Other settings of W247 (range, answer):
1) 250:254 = 30.15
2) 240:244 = 29.12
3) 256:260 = 31.02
